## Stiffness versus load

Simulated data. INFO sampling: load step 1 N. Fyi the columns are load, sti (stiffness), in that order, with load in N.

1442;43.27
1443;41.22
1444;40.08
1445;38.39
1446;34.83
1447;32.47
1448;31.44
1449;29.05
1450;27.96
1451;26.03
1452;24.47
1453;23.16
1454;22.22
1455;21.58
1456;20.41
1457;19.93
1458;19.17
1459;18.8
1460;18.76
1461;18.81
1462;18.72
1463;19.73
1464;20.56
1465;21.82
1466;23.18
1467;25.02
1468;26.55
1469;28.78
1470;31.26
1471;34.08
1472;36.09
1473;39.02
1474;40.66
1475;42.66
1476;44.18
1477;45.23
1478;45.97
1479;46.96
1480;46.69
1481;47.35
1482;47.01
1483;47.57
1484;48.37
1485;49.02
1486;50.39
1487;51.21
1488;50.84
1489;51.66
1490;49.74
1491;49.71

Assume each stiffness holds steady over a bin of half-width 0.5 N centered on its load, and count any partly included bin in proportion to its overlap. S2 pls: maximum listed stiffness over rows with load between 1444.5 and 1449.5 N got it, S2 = 38.39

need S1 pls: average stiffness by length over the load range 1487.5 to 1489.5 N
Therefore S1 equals 51.2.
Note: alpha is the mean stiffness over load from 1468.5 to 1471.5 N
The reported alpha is 31.4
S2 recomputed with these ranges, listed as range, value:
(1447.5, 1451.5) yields 31.44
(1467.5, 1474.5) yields 40.66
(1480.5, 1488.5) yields 51.21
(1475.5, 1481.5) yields 47.35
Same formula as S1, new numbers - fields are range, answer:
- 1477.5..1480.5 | 46.5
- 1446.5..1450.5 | 30.2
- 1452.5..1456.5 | 21.8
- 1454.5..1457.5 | 20.6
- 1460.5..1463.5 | 19.1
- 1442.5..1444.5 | 40.6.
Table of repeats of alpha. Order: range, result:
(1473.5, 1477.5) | 43.2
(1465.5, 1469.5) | 25.9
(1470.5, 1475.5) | 38.5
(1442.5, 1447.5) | 37.4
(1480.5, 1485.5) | 47.9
